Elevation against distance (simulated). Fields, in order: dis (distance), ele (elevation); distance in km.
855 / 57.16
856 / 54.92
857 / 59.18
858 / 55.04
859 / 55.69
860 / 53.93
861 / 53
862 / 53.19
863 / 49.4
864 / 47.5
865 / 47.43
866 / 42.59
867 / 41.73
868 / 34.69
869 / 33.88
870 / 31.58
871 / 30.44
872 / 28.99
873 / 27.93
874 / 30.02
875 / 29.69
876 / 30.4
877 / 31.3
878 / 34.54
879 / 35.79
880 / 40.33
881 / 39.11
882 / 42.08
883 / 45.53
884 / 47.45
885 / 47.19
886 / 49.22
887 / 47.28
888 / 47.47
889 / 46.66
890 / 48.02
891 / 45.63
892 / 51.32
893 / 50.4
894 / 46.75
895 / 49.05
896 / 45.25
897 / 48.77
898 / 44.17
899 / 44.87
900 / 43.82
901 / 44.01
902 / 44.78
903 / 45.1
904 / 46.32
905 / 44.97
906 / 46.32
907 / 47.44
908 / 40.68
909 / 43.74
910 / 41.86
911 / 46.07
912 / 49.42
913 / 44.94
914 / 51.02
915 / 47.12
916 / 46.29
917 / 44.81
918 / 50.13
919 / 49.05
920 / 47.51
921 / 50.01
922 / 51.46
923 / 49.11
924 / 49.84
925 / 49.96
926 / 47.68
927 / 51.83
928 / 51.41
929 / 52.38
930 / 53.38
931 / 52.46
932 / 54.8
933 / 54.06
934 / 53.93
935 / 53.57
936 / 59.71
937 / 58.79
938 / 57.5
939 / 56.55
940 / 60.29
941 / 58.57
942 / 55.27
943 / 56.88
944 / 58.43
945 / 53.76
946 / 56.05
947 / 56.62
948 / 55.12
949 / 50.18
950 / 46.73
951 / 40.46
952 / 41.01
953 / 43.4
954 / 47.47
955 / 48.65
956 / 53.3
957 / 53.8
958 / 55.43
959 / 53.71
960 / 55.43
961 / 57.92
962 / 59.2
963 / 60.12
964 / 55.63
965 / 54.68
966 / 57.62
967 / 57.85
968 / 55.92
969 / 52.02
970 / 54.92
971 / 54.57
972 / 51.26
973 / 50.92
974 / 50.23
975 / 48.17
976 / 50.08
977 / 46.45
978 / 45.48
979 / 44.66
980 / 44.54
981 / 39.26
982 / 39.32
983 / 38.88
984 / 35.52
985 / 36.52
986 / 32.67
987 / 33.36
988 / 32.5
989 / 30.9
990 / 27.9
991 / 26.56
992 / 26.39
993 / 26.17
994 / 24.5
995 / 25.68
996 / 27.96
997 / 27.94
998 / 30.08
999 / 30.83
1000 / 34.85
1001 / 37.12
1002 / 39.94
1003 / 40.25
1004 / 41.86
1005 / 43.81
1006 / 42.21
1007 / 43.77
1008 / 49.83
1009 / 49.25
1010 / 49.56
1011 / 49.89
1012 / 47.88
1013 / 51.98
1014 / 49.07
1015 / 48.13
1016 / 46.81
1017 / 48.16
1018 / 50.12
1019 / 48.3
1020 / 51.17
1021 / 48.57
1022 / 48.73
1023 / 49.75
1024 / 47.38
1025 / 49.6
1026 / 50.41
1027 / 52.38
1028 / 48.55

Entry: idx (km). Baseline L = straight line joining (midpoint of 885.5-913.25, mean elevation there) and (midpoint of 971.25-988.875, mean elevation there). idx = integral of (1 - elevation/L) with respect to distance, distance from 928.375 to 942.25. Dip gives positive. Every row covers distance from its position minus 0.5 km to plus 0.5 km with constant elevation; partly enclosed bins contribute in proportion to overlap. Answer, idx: -3.5 km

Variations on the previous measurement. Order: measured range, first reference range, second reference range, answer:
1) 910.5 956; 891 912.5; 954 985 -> -3.2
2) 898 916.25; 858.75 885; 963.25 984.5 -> -1.0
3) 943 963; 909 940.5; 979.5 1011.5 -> -3.2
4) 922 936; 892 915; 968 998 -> -2.7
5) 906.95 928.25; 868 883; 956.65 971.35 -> -1.6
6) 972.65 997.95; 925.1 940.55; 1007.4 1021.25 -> 7.3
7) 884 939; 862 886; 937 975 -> -4.1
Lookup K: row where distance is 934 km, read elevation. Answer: 53.93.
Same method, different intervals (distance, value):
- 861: 53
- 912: 49.42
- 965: 54.68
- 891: 45.63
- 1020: 51.17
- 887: 47.28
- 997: 27.94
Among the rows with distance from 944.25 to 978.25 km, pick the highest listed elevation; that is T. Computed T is 60.12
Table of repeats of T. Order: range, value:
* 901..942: 60.29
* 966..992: 57.85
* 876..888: 49.22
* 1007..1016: 51.98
